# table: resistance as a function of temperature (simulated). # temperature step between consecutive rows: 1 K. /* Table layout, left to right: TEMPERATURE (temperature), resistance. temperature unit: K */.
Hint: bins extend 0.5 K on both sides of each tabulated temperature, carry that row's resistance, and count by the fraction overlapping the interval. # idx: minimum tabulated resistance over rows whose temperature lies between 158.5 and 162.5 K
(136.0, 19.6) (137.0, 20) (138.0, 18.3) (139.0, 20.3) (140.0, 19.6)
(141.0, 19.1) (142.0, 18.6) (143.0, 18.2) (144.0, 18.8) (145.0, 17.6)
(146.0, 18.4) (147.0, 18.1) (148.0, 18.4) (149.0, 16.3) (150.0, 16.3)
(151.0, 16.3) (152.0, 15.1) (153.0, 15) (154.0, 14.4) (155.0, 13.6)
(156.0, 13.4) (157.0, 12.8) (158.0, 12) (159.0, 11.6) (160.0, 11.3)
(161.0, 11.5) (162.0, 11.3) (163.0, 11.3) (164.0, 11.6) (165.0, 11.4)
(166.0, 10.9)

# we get 11.3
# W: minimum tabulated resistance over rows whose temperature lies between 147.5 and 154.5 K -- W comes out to 14.4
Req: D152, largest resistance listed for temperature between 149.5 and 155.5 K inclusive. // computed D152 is 16.3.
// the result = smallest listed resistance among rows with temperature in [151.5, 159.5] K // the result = 11.6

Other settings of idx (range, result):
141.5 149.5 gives 16.3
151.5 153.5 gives 15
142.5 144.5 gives 18.2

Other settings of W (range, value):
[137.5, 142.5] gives 18.3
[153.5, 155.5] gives 13.6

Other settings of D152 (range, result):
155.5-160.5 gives 13.4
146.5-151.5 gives 18.4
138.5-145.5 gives 20.3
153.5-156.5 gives 14.4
